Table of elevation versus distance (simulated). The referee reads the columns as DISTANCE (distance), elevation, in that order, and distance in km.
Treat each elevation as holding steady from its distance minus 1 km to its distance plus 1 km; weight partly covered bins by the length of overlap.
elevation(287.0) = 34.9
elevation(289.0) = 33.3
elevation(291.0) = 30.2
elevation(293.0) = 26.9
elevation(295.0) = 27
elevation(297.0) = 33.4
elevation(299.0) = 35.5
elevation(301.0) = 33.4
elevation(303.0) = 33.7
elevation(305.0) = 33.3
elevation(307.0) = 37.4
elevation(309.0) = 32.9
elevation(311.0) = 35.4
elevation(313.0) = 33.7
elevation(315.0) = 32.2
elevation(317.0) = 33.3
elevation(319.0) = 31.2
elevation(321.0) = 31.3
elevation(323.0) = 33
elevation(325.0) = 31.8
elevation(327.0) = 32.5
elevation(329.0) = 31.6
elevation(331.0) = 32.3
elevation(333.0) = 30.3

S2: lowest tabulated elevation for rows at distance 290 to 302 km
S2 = 26.9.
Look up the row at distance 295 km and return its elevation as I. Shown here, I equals 27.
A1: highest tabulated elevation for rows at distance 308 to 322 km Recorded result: 35.4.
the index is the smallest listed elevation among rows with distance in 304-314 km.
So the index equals 32.9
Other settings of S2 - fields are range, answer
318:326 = 31.2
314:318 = 32.2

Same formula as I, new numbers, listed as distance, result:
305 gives 33.3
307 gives 37.4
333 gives 30.3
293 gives 26.9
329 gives 31.6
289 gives 33.3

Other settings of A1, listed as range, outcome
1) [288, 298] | 33.4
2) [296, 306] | 35.5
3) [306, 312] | 37.4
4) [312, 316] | 33.7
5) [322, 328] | 33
